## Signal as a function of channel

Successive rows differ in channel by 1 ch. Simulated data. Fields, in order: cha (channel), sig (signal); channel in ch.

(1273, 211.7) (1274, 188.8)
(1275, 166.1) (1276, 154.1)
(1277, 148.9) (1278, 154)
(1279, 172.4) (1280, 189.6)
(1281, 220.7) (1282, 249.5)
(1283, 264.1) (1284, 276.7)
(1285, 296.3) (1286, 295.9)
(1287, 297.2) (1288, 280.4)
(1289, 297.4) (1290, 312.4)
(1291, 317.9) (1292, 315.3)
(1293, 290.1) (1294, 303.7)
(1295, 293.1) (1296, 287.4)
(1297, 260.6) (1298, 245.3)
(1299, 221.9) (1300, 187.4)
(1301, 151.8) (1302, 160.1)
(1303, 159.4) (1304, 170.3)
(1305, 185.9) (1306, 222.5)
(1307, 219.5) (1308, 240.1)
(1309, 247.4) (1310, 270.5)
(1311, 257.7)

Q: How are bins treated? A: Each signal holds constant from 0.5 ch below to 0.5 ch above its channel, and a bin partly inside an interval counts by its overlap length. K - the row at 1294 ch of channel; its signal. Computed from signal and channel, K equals 303.7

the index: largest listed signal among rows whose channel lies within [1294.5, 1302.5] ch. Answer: 293.1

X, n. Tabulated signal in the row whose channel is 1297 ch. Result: 260.6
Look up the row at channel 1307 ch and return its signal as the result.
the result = 219.5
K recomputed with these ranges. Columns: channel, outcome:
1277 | 148.9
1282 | 249.5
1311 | 257.7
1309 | 247.4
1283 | 264.1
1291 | 317.9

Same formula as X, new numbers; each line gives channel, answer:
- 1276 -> 154.1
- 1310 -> 270.5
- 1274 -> 188.8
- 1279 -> 172.4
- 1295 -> 293.1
